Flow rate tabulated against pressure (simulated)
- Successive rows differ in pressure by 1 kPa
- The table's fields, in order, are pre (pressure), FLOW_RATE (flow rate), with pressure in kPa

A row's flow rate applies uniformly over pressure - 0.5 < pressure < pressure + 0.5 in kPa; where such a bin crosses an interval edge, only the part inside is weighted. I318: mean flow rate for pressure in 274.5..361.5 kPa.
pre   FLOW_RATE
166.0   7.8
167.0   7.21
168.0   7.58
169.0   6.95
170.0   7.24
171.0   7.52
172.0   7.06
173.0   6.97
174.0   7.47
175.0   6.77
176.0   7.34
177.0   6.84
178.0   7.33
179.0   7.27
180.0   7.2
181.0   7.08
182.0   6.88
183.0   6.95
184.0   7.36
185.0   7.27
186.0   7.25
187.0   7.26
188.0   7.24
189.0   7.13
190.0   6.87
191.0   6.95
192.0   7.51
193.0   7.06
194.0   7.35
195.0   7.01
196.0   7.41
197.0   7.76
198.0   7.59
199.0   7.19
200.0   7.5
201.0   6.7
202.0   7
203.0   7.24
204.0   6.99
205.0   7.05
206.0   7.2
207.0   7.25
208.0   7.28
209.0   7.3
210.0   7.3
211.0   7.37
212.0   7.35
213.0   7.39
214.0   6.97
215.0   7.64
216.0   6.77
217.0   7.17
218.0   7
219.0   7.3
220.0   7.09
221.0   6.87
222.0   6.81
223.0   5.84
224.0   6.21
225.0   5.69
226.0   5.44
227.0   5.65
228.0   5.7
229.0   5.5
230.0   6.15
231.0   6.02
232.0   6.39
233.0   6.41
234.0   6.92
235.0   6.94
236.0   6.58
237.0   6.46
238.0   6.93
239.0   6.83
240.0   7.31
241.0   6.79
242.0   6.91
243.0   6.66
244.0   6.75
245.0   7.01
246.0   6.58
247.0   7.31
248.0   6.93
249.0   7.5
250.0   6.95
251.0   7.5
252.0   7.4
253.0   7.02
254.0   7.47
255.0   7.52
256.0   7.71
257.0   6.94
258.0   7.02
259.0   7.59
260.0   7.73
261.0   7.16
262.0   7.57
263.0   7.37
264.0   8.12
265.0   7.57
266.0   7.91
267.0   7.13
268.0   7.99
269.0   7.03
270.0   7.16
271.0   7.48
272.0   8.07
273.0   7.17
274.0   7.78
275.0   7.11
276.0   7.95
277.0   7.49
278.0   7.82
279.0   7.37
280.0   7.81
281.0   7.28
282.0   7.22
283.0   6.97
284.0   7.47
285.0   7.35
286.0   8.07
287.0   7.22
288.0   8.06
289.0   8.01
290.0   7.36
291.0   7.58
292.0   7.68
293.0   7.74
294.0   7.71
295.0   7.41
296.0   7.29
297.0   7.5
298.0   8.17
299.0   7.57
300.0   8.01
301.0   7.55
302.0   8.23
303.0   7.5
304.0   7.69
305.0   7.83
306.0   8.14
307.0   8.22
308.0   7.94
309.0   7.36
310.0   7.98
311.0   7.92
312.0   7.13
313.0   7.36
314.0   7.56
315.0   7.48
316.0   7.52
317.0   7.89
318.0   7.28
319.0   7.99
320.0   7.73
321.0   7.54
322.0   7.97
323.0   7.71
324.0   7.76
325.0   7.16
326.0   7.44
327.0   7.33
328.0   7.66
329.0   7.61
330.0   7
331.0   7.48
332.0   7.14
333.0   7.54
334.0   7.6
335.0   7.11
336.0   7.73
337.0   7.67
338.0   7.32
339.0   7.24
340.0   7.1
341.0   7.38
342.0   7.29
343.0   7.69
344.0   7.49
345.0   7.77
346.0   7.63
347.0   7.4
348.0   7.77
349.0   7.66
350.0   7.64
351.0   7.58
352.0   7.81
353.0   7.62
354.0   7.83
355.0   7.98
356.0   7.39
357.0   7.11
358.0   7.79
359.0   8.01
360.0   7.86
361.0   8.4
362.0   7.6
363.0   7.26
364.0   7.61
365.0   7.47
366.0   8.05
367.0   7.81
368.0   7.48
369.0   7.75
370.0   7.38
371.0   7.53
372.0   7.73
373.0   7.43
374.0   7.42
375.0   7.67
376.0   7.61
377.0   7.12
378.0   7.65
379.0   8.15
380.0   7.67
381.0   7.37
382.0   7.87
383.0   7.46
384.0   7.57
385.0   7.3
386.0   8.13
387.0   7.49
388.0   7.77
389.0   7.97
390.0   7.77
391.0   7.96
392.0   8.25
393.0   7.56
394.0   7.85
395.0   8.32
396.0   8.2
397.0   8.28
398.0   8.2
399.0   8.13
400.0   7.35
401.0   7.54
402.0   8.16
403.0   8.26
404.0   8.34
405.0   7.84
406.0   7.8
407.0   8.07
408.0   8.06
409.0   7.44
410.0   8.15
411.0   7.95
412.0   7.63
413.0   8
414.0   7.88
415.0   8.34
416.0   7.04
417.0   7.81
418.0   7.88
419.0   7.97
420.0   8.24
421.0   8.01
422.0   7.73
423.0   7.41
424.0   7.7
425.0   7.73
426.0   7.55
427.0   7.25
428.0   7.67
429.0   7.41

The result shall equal 7.61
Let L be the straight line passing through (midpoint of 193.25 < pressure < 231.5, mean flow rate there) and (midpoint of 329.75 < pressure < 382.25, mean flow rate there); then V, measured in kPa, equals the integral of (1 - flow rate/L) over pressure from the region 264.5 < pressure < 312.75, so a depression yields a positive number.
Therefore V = -2.5 kPa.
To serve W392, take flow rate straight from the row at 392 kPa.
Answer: 8.25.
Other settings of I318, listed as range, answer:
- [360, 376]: 7.65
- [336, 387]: 7.61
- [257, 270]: 7.48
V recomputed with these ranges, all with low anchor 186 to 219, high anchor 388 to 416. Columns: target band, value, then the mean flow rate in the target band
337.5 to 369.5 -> 0.6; 7.62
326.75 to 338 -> 0.4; 7.44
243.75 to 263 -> 0.4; 7.25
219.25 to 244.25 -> 3.0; 6.44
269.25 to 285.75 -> 0.0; 7.47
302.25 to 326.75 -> -0.1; 7.67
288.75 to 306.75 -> -0.4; 7.72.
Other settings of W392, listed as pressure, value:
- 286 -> 8.07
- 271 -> 7.48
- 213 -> 7.39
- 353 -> 7.62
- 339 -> 7.24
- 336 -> 7.73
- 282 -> 7.22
